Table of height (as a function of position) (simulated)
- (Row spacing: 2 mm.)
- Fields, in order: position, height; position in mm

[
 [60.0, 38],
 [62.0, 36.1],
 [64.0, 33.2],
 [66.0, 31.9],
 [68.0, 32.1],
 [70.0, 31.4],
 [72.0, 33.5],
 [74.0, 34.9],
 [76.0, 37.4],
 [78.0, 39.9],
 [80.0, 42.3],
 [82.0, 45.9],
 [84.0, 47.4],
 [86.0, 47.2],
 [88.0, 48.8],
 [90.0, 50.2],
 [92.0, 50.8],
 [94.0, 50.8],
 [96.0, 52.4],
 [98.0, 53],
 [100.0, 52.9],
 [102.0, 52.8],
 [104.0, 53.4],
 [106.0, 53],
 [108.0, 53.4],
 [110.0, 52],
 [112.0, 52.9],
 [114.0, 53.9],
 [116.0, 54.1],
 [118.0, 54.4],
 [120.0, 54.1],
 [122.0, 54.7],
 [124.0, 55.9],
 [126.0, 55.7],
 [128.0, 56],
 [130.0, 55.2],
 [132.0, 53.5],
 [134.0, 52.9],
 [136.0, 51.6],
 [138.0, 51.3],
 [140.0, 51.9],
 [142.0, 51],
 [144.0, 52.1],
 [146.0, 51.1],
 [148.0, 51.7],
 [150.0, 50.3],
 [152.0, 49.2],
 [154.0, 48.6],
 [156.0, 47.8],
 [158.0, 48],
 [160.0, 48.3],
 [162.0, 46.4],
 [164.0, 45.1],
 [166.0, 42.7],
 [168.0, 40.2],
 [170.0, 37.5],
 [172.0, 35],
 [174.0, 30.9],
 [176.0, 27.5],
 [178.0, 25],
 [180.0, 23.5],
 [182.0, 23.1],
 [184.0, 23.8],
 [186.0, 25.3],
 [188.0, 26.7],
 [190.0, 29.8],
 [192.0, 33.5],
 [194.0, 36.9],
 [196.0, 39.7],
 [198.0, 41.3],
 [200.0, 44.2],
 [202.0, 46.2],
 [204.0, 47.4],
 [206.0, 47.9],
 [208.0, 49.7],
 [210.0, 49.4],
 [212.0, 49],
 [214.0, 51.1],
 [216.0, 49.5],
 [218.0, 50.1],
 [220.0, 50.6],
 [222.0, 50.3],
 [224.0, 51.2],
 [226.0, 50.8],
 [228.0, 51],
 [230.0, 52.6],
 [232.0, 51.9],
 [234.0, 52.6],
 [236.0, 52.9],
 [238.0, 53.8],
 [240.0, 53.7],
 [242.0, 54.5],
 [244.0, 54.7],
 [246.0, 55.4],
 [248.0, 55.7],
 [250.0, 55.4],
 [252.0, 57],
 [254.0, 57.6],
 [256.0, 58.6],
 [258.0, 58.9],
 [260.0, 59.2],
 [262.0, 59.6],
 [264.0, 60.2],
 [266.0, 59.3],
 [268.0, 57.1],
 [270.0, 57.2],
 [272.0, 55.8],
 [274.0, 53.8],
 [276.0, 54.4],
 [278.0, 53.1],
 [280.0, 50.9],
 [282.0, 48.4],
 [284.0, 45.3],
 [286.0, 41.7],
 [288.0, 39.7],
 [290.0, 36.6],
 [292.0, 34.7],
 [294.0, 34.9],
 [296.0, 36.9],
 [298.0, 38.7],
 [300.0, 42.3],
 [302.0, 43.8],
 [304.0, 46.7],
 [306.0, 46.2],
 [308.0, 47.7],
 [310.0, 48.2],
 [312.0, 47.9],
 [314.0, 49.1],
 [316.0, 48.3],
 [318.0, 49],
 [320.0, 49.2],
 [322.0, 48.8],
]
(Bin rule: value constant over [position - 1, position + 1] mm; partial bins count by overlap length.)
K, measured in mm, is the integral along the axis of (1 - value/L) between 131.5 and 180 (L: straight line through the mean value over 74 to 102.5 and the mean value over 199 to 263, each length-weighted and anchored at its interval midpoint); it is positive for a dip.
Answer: 4.79 mm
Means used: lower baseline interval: 47.4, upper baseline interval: 52.6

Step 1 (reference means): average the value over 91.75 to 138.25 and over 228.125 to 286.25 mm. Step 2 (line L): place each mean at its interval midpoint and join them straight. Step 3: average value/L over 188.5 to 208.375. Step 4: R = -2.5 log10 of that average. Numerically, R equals 0.30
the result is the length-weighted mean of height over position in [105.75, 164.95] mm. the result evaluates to 51.9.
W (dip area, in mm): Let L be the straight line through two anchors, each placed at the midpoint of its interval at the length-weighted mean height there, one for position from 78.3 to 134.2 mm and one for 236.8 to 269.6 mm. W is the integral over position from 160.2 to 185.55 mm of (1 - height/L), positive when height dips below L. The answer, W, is 9.6 mm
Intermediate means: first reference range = 52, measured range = 33.7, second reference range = 56.9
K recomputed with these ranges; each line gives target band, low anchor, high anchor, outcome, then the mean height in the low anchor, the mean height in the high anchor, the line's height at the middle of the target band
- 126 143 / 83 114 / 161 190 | -4.24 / 51.5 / 32.2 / 42.5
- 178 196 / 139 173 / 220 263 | 7.75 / 46.9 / 54.5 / 49.7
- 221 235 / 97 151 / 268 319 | -0.73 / 53.1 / 46.3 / 48.9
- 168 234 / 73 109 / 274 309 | 7.03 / 48.1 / 43.9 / 45.8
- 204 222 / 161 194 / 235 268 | -2.28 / 32.4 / 56.7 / 44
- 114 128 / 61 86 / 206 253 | -4.27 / 37.6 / 52.2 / 42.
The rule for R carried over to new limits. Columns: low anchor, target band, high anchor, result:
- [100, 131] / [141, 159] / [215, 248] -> 0.07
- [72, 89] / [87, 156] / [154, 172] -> -0.21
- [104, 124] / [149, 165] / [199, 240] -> 0.09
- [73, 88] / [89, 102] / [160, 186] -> -0.25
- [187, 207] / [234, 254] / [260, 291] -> -0.17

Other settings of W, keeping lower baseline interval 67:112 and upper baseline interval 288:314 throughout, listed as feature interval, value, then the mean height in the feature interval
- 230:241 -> -2.39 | 52.9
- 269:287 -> -3.58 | 51.2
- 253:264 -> -4.05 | 58.9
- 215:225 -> -1.50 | 50.3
